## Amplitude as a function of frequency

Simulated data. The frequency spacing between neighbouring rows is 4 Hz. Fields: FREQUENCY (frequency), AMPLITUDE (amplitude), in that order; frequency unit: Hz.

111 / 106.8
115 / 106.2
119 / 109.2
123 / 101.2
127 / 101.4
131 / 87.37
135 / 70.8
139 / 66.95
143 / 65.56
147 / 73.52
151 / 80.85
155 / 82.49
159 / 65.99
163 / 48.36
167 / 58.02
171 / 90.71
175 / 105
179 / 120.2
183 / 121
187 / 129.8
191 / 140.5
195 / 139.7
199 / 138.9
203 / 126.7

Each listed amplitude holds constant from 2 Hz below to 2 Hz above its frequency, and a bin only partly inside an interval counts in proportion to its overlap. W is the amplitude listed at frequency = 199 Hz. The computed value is 138.9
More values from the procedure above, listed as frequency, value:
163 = 48.36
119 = 109.2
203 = 126.7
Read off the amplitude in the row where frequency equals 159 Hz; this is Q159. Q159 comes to 65.99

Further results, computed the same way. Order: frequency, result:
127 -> 101.4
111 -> 106.8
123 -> 101.2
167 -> 58.02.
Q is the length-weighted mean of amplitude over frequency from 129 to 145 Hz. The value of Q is 72.7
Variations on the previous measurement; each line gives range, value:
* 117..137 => 94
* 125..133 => 94.4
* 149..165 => 69.4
